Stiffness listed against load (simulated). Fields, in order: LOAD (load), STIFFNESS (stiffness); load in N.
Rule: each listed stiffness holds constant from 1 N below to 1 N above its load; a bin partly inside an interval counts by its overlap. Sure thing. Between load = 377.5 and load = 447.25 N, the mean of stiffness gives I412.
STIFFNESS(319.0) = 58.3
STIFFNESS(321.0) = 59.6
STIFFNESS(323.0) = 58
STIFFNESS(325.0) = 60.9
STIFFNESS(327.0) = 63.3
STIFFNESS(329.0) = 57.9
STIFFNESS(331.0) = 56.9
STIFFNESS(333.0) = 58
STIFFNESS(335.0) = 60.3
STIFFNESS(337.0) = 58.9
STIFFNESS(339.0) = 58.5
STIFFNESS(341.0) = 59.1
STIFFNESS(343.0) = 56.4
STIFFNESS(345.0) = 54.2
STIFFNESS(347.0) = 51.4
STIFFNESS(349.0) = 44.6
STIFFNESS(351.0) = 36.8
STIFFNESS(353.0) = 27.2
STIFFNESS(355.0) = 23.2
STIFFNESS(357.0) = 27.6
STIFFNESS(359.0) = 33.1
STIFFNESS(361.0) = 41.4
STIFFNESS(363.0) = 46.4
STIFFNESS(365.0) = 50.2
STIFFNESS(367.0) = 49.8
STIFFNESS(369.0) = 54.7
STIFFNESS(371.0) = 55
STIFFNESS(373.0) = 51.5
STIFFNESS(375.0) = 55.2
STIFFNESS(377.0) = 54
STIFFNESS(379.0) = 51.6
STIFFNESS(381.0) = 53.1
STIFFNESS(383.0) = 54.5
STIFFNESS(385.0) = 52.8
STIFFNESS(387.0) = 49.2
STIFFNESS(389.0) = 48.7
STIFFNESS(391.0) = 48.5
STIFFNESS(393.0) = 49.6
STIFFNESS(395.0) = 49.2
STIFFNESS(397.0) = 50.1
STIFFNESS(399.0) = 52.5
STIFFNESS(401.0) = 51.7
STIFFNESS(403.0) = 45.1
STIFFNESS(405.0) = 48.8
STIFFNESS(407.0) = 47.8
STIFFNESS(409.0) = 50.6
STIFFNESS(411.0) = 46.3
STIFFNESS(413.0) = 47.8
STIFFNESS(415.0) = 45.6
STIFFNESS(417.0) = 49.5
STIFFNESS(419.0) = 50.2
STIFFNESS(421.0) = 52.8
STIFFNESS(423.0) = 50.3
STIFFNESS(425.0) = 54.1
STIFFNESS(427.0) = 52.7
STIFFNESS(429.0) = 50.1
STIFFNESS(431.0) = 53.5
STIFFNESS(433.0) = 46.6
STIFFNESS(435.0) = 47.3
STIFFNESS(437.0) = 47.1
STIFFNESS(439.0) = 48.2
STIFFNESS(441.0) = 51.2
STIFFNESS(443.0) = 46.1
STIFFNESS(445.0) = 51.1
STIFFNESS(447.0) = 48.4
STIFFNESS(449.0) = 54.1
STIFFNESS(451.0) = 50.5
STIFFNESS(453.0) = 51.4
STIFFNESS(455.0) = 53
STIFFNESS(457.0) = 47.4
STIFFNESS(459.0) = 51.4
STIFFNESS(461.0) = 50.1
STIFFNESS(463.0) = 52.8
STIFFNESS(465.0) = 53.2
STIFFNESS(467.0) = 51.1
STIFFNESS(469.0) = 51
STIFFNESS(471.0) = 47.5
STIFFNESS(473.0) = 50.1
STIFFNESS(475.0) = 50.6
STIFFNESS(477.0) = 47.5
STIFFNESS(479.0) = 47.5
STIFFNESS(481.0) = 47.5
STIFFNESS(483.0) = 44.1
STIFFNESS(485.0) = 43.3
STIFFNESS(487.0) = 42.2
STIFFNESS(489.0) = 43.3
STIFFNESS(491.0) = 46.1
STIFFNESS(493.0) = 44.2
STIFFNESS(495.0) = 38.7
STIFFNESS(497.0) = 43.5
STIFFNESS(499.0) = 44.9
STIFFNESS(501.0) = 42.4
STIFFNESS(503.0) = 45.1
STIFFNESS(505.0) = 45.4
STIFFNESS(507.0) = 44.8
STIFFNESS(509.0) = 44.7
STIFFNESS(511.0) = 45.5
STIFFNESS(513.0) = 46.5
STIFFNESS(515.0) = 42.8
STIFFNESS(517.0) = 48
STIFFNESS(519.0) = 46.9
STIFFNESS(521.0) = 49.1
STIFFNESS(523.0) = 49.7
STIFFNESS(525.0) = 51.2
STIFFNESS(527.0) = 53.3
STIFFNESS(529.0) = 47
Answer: 49.8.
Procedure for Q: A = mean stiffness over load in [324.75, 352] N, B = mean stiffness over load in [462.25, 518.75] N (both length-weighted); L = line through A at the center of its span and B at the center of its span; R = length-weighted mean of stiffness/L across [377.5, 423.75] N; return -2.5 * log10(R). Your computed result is 0.037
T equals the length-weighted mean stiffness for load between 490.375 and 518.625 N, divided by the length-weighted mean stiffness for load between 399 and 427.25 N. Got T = 0.90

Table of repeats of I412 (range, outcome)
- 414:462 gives 50.1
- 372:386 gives 53.2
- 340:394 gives 47.4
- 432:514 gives 47.5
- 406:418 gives 47.9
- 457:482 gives 49.9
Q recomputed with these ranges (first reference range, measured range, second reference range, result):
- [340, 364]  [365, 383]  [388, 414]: -0.18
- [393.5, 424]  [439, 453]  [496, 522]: -0.05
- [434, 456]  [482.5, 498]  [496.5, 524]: 0.09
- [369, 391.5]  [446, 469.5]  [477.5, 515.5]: -0.09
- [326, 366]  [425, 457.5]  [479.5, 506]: -0.10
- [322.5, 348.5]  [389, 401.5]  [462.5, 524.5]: 0.07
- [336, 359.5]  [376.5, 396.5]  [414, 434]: -0.08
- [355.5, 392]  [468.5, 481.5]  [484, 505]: -0.11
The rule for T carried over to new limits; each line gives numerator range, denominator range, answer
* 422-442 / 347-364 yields 1.39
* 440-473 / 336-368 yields 1.13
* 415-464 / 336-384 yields 1.05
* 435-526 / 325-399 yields 0.95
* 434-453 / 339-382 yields 1.06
